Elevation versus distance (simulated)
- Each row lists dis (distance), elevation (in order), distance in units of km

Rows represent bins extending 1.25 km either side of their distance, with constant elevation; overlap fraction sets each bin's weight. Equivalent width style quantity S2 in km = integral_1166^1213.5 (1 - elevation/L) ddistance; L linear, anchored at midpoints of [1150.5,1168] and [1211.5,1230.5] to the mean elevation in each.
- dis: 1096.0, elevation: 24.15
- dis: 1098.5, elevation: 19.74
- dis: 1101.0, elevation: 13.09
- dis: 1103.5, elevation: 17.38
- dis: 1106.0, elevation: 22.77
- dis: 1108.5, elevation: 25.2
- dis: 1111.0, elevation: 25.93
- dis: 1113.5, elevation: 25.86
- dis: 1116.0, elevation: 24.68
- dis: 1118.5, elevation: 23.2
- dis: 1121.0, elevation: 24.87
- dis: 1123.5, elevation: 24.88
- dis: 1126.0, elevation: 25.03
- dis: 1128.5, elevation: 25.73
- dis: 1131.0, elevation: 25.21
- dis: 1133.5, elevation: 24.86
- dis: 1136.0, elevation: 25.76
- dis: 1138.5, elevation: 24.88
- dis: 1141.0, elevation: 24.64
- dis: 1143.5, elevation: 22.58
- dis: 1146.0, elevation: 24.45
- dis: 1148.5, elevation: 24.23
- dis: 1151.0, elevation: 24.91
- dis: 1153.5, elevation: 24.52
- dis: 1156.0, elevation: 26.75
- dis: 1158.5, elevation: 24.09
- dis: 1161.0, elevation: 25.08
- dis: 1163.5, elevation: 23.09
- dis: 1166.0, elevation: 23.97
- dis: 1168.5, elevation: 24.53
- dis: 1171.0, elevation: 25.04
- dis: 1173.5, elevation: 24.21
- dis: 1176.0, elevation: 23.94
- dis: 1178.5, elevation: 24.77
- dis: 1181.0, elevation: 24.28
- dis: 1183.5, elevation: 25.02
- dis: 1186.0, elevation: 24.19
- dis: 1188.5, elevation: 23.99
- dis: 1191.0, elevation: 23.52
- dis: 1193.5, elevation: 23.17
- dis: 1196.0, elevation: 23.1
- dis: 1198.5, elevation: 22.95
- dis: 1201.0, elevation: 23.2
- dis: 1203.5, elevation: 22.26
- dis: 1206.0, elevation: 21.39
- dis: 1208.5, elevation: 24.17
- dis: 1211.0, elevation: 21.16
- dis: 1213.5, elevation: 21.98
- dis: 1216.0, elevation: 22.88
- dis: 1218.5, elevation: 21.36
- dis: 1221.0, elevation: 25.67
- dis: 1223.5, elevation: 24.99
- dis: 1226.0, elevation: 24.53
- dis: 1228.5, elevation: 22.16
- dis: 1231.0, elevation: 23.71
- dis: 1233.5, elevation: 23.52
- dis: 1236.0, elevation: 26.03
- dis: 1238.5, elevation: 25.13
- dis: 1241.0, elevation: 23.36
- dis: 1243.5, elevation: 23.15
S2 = 0.8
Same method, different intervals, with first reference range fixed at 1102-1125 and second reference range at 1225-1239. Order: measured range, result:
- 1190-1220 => 1.8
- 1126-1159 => -1.4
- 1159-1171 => -0.2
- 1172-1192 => -0.2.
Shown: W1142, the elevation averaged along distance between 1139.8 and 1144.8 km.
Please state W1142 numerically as 23.6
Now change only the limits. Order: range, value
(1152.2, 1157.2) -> 25.6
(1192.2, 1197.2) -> 23.1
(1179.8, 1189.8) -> 24.4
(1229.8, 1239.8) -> 24.6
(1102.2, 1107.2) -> 20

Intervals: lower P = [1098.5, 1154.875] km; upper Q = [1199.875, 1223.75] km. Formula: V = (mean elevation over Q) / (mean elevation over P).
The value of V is 1.0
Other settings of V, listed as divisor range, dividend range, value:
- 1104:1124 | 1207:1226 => 0.95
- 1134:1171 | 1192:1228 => 0.94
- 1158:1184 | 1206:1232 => 0.95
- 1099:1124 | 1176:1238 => 1.04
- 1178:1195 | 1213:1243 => 0.99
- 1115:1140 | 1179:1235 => 0.94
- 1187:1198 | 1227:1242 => 1.02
